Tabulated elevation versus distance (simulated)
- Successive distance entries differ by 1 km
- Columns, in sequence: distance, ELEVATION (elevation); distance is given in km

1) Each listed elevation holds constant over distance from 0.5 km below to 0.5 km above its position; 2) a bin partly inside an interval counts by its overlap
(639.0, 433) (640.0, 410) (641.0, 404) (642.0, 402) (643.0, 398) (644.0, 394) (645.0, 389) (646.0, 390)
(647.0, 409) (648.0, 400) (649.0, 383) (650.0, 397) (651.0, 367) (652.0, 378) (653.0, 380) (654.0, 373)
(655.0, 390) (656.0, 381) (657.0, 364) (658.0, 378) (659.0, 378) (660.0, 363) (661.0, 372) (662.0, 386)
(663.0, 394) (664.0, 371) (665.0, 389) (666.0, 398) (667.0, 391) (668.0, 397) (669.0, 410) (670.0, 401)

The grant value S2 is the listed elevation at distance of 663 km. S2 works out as 394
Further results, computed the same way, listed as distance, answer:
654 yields 373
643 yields 398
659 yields 378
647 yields 409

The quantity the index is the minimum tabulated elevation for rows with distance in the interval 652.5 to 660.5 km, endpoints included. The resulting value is 363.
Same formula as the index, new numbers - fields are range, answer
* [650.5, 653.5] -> 367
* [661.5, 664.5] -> 371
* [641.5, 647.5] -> 389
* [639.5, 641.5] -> 404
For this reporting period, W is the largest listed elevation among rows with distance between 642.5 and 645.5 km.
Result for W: 398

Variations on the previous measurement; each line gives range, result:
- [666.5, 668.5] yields 397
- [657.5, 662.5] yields 386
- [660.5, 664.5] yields 394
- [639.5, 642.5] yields 410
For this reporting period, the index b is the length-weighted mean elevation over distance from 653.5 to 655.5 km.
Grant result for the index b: 382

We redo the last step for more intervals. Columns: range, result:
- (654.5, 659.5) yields 378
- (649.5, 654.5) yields 379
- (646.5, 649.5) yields 397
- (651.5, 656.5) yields 380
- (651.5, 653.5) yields 379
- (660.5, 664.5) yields 381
